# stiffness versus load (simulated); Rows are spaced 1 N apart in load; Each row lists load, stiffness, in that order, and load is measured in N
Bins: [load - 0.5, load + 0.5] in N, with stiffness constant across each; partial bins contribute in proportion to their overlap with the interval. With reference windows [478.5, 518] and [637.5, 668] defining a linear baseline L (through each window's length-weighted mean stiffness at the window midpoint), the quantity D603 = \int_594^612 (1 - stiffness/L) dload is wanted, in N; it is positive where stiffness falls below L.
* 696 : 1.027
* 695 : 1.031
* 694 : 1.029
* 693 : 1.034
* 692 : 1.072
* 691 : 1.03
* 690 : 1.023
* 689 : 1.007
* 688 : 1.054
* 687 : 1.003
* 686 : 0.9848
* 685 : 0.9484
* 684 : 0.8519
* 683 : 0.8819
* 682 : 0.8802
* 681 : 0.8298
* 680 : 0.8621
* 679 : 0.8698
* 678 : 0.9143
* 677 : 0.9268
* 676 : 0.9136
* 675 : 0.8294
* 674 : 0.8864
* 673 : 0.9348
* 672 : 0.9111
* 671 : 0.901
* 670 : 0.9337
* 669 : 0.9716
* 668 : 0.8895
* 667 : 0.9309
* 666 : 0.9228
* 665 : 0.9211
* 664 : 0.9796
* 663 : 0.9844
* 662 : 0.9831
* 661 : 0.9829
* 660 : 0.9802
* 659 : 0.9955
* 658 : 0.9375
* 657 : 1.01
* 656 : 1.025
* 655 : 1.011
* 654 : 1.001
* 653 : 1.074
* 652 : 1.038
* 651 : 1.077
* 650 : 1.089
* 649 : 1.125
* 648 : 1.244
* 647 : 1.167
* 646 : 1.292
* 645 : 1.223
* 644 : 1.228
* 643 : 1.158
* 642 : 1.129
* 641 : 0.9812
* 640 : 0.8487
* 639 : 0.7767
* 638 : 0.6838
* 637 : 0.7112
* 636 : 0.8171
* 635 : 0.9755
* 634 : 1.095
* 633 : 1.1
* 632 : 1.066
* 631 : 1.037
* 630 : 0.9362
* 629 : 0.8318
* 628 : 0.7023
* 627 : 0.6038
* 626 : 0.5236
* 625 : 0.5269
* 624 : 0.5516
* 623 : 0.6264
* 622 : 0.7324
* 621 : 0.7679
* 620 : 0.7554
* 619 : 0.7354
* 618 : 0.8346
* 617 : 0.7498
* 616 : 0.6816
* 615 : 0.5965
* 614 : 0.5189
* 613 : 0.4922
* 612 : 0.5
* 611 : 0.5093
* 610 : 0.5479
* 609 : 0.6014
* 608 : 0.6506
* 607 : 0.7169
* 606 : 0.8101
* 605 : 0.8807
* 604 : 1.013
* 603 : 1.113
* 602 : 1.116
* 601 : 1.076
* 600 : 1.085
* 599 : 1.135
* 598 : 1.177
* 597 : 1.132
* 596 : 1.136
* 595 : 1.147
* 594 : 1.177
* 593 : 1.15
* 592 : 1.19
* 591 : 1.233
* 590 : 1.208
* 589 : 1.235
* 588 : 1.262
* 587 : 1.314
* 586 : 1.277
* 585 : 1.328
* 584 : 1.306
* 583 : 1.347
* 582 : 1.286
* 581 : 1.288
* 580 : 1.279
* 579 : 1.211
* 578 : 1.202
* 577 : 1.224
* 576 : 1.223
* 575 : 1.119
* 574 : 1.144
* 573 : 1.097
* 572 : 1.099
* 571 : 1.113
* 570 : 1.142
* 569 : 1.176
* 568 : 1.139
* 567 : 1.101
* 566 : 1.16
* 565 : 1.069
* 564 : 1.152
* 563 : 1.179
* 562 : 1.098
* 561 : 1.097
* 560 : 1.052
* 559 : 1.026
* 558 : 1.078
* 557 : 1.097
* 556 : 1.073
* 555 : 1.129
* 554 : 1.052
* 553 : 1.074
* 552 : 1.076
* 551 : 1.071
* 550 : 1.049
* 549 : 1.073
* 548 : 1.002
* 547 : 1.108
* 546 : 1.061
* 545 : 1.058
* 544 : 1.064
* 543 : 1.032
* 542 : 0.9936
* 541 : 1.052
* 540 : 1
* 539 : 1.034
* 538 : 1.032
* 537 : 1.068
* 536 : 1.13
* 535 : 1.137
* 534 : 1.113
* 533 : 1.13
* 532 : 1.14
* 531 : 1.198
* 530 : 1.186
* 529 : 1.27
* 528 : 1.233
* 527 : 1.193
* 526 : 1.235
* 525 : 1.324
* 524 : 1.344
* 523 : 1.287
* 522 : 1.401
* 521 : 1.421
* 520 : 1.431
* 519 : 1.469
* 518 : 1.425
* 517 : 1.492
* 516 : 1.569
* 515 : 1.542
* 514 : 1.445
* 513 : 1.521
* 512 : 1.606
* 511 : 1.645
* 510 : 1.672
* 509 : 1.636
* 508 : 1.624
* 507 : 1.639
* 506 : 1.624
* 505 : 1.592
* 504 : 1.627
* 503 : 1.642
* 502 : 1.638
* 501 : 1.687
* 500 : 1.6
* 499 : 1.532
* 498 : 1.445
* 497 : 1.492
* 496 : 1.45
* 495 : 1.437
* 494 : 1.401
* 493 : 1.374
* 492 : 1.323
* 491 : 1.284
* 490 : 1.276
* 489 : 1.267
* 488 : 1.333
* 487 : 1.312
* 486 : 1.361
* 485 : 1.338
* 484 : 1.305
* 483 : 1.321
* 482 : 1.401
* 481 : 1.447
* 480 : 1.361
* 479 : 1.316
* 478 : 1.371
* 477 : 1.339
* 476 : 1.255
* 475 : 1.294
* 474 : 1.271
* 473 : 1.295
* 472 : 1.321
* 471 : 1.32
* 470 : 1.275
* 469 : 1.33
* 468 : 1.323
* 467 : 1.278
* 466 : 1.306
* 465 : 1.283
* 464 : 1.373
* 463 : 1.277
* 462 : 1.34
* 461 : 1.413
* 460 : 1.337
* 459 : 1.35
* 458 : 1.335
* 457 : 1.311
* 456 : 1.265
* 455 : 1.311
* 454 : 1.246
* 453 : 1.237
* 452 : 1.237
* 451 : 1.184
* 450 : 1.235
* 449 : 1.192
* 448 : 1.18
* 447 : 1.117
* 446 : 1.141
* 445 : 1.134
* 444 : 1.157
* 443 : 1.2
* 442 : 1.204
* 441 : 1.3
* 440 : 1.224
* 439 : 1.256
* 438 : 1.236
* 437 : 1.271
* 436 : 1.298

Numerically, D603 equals 3.8 N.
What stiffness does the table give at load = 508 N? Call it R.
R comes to 1.624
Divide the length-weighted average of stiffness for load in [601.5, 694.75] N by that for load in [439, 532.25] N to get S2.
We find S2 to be 0.7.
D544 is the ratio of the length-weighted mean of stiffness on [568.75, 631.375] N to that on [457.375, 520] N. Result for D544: 0.7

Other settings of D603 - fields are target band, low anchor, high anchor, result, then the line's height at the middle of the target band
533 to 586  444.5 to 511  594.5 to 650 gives -1.8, 1.09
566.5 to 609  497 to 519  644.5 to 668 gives 5.0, 1.29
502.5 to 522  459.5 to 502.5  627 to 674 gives -3.9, 1.3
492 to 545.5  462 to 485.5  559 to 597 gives -4.2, 1.26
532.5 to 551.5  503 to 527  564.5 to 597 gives 4.3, 1.38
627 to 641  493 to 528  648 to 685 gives 2.4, 1.07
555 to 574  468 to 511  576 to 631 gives 0.0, 1.11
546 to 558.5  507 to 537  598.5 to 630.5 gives 1.0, 1.17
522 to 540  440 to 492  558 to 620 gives -0.4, 1.16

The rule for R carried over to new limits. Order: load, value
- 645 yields 1.223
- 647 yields 1.167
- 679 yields 0.8698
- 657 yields 1.01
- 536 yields 1.13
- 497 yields 1.492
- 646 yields 1.292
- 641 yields 0.9812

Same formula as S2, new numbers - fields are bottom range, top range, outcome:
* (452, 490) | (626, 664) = 0.75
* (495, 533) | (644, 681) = 0.68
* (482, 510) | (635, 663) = 0.70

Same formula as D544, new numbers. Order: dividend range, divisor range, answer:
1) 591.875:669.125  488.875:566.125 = 0.71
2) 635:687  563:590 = 0.81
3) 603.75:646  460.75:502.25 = 0.58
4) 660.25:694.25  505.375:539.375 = 0.69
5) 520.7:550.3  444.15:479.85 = 0.89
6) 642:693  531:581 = 0.90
